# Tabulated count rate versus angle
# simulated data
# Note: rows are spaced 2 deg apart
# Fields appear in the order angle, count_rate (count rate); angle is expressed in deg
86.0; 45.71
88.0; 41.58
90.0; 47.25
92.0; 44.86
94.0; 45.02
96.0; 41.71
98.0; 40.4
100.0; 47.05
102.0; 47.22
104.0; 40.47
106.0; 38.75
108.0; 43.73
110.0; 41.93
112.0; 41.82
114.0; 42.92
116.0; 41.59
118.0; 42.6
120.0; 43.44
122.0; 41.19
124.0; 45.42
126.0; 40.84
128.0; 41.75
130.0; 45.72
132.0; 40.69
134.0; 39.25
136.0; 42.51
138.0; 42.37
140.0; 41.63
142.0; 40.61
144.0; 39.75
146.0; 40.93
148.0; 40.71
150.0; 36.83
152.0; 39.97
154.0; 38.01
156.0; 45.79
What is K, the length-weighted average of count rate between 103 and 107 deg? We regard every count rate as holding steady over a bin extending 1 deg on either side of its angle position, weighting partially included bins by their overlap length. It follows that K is 39.6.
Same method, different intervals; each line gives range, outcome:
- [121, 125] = 43.3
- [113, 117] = 42.3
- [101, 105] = 43.8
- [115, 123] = 42.2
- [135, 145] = 41.4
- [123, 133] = 42.9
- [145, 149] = 40.8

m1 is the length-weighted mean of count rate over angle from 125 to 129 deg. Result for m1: 41.3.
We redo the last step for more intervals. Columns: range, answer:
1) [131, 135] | 40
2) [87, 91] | 44.4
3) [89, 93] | 46.1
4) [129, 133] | 43.2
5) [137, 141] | 42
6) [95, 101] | 43.1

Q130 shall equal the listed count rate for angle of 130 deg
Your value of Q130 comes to 45.72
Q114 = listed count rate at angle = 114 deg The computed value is 42.92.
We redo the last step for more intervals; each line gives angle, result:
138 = 42.37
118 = 42.6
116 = 41.59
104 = 40.47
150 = 36.83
